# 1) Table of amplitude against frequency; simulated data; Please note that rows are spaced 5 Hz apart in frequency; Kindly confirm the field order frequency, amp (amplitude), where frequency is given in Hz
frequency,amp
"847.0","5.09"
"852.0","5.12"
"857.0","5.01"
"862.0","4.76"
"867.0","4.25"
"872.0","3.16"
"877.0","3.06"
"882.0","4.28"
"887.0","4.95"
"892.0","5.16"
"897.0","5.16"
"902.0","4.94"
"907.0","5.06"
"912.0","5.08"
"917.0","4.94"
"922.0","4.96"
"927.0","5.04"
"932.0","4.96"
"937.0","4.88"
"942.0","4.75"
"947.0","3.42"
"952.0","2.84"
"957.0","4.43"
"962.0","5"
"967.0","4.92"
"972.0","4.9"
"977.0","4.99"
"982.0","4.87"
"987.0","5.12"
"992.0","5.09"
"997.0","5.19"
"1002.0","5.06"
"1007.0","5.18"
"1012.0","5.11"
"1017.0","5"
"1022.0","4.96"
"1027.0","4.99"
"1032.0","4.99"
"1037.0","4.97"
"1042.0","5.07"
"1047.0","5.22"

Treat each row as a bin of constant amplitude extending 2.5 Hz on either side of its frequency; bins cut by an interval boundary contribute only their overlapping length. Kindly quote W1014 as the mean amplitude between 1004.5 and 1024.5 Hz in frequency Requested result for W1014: 5.06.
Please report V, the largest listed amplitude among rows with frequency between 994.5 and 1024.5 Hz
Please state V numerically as 5.19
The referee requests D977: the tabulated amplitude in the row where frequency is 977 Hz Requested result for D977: 4.99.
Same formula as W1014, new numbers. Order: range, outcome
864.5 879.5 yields 3.49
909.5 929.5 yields 5.01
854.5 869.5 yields 4.67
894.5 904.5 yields 5.05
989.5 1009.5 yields 5.13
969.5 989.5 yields 4.97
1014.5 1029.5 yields 4.98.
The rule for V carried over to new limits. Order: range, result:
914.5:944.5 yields 5.04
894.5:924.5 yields 5.16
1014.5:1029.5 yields 5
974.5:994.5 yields 5.12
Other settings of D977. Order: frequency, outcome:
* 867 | 4.25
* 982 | 4.87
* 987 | 5.12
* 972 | 4.9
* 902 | 4.94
